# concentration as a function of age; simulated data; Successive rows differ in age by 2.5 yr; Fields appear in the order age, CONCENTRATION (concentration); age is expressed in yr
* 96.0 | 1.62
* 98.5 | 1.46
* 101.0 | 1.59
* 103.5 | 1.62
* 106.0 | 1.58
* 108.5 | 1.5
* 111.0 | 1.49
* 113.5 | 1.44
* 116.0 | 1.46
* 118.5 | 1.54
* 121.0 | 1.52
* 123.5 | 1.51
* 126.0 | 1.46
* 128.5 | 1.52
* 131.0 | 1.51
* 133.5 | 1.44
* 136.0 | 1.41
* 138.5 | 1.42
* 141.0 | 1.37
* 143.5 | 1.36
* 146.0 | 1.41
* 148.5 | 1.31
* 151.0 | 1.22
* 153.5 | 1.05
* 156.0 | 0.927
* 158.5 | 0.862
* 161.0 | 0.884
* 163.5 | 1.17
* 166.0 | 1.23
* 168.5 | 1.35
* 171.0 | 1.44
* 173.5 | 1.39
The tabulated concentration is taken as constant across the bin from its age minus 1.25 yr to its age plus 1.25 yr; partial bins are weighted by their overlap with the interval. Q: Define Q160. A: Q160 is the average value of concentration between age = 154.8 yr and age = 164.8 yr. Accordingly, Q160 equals 0.962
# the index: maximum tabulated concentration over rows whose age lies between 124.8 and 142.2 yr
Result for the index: 1.52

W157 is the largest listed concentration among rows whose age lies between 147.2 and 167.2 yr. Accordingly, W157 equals 1.31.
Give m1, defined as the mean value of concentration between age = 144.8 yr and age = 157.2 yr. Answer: 1.18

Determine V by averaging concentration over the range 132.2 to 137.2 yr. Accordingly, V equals 1.43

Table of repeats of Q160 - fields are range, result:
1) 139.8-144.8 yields 1.37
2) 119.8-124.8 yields 1.51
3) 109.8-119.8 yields 1.48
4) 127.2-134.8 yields 1.49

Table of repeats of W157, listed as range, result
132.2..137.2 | 1.44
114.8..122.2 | 1.54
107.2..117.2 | 1.5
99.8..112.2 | 1.62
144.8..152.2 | 1.41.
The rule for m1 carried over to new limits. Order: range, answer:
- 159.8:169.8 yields 1.16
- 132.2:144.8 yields 1.4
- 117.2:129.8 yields 1.51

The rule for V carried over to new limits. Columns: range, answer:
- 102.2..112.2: 1.55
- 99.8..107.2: 1.6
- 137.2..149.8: 1.37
